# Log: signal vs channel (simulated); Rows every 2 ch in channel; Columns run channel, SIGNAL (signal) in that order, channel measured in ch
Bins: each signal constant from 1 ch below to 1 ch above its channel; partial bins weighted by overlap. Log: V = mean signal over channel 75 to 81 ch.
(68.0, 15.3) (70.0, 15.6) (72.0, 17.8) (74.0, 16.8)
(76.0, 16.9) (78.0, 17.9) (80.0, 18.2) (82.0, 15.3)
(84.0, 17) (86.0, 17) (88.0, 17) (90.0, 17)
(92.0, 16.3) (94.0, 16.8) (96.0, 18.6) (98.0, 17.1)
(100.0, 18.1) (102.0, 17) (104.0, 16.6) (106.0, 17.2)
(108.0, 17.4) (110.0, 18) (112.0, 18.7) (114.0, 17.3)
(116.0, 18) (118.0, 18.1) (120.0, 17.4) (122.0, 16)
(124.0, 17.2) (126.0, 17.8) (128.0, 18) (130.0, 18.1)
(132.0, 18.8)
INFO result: 17.7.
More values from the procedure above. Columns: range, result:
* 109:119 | 18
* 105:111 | 17.5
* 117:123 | 17.2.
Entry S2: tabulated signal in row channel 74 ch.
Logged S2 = 16.8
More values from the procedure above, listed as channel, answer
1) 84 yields 17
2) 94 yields 16.8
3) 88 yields 17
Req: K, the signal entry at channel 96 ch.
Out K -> 18.6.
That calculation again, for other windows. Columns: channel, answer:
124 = 17.2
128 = 18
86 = 17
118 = 18.1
